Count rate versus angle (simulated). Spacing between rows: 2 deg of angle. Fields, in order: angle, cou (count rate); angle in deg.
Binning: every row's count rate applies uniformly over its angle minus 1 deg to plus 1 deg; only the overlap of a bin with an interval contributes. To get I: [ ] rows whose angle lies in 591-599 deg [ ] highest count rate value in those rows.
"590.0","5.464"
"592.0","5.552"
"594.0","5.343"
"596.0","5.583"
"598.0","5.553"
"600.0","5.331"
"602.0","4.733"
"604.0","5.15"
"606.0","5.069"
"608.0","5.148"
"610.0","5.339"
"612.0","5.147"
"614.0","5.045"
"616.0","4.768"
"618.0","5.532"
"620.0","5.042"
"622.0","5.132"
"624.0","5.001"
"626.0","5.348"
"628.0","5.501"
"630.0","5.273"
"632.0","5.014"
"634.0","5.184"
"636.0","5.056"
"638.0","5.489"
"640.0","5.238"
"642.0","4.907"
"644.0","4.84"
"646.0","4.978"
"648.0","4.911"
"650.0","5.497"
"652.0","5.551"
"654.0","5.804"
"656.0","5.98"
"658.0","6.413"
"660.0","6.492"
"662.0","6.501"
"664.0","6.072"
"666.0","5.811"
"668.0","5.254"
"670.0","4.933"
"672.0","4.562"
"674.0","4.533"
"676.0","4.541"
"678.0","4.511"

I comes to 5.583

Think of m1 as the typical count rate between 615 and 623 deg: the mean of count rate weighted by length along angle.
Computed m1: 5.12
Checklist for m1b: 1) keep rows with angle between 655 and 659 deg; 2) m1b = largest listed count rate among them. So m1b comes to 6.413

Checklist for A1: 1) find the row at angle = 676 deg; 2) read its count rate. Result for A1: 4.541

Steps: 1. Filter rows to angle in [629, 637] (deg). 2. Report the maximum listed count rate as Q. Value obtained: 5.273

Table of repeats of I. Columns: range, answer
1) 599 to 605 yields 5.331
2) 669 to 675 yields 4.933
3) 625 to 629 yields 5.501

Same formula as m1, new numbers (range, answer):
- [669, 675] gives 4.68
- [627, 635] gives 5.24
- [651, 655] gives 5.68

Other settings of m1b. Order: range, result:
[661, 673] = 6.501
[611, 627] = 5.532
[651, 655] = 5.804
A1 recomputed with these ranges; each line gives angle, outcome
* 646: 4.978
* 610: 5.339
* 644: 4.84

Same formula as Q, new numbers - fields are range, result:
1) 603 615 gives 5.339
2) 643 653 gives 5.551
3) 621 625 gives 5.132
